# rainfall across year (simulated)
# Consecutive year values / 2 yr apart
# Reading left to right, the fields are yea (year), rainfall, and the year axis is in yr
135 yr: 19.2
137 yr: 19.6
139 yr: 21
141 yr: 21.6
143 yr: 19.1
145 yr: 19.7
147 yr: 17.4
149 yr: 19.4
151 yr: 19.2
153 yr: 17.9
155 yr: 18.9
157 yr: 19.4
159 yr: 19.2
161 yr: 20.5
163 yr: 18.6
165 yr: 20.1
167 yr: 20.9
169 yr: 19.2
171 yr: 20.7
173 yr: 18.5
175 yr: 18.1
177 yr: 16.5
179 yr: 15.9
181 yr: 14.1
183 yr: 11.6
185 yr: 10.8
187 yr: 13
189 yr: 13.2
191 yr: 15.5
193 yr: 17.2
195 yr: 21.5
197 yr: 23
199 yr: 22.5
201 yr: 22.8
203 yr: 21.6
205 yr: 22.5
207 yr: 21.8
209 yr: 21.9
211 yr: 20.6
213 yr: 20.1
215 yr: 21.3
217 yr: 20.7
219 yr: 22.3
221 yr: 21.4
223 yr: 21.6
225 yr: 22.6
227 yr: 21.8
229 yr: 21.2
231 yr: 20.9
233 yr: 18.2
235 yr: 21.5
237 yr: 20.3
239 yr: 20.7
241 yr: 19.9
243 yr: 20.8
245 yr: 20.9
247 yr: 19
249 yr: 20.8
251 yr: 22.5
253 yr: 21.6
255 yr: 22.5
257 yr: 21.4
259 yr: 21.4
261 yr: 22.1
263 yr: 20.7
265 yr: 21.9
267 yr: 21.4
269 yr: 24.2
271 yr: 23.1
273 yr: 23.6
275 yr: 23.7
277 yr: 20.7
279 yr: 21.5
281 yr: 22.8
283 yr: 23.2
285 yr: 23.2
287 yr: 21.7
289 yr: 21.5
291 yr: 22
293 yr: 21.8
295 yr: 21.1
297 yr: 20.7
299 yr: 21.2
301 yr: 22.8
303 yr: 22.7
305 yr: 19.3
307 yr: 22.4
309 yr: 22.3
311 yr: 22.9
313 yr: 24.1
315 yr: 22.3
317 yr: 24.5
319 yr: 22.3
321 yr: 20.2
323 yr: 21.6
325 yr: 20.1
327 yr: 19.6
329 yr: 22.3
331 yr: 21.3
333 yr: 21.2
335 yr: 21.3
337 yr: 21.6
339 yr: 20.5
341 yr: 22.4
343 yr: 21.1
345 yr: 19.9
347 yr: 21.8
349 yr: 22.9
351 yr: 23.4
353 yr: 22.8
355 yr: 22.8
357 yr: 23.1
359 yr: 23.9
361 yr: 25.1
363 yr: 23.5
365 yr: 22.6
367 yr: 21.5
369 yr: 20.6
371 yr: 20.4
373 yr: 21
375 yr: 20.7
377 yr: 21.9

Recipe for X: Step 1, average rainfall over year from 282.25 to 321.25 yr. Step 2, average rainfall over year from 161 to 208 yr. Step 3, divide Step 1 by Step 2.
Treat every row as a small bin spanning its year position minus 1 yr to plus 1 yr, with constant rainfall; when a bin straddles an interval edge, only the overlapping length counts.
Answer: 1.21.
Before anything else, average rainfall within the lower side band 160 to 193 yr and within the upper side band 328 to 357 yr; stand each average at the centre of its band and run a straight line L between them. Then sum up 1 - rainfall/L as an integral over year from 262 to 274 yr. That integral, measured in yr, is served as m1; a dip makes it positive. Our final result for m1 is -1.8 yr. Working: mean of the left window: 16.7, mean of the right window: 21.9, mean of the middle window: 22.5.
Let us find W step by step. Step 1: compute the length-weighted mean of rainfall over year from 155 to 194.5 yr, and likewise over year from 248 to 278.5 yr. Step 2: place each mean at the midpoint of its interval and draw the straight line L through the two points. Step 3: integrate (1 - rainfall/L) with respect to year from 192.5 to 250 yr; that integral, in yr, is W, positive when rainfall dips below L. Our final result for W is -4.2 yr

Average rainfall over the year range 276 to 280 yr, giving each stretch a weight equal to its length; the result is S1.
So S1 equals 21.1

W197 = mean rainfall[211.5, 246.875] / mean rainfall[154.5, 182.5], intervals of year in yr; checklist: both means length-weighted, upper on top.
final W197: 1.1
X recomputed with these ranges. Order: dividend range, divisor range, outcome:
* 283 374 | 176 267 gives 1.10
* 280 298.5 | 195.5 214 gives 1.01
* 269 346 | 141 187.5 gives 1.22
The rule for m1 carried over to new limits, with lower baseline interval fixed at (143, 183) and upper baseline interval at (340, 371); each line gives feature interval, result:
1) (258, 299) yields -2.46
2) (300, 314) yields -0.60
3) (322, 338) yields 0.57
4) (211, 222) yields -0.86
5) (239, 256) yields -0.65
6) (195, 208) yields -2.05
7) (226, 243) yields -0.54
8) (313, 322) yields -0.37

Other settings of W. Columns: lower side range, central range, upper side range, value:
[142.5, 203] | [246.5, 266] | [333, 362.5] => -1.2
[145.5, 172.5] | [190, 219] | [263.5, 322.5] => -0.9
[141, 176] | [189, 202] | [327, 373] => 0.0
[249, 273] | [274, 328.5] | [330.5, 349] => -0.6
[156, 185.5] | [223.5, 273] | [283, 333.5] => -3.2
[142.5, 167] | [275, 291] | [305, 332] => -0.7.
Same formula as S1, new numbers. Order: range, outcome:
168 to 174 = 19.5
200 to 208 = 22.2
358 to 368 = 23.3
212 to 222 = 21.2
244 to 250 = 20.2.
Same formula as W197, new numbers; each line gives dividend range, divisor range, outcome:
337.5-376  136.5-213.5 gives 1.17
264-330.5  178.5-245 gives 1.13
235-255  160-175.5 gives 1.06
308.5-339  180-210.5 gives 1.19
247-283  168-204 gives 1.26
